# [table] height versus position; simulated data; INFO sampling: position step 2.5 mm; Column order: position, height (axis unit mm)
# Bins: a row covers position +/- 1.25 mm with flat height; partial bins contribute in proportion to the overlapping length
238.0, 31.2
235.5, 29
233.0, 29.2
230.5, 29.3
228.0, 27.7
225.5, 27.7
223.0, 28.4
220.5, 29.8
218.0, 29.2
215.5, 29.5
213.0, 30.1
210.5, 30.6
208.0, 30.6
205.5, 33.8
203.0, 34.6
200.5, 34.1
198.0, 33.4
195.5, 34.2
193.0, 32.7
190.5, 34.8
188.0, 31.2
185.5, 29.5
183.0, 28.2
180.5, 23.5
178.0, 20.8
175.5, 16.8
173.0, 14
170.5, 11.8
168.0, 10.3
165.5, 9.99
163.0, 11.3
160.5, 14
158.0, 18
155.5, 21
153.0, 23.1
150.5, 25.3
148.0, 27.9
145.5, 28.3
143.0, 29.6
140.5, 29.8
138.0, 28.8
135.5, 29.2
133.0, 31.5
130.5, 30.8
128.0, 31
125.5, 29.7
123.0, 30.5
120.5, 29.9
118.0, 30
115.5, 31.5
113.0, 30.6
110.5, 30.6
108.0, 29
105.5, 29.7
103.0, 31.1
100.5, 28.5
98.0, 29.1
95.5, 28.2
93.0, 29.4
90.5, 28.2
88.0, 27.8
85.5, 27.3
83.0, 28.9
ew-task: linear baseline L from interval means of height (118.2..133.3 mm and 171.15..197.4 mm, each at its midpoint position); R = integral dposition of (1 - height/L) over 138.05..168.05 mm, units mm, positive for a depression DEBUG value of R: 7.6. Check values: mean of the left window 30.5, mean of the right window 26.4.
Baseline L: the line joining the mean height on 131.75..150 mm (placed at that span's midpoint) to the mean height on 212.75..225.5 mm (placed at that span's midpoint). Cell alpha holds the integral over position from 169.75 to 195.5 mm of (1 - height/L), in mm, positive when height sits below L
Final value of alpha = 3.6 mm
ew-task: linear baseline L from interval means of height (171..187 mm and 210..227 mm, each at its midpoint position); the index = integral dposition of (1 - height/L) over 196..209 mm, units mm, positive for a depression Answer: -3.6 mm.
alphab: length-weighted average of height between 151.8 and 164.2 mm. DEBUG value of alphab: 17.5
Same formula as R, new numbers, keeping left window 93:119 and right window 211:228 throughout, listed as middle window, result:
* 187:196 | -1.21 mm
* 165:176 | 6.33 mm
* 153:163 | 4.05 mm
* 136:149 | 0.29 mm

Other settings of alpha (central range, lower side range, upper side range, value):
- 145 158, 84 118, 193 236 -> 2.47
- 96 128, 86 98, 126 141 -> -0.82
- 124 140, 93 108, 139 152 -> -0.95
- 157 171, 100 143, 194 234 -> 8.25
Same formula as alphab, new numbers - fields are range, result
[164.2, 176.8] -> 12.6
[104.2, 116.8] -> 30.3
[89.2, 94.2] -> 28.8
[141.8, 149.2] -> 28.6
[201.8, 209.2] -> 33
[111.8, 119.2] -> 30.7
